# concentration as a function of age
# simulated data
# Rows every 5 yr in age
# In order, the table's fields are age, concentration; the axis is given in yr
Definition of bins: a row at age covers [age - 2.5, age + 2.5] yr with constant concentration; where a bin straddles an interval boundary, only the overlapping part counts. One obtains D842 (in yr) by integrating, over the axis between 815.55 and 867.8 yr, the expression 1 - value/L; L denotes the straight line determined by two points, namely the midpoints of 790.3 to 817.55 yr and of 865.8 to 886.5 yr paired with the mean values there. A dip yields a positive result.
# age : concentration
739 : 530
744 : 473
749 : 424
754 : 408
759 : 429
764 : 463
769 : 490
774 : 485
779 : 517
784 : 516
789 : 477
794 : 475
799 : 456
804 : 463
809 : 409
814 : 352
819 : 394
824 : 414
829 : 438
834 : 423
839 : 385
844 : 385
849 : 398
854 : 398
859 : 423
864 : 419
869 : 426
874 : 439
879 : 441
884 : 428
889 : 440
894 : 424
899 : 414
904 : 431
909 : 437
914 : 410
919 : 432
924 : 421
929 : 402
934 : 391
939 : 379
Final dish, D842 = 3.0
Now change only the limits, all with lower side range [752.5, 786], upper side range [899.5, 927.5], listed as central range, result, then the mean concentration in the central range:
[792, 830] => 3.0 yr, 424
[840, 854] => 1.7 yr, 392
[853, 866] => 0.8 yr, 415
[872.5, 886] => 0.0 yr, 436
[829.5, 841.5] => 1.1 yr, 410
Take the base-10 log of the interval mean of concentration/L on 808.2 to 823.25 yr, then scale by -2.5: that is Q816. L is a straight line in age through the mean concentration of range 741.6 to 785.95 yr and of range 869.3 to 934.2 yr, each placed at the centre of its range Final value 0.17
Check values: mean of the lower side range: 467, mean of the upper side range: 425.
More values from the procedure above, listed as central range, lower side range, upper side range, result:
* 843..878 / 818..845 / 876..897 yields 0.02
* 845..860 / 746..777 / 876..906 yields 0.09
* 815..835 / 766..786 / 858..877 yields 0.12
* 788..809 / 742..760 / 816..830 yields -0.10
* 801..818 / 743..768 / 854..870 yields 0.05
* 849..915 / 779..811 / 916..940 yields 0.01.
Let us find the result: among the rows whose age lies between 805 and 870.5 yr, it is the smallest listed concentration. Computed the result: 352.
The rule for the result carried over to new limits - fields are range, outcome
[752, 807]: 408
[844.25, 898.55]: 398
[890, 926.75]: 410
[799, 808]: 456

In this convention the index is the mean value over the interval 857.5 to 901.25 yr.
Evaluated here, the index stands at 428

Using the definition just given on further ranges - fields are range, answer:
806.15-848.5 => 400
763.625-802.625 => 485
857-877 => 427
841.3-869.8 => 407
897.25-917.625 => 424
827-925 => 421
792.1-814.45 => 437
